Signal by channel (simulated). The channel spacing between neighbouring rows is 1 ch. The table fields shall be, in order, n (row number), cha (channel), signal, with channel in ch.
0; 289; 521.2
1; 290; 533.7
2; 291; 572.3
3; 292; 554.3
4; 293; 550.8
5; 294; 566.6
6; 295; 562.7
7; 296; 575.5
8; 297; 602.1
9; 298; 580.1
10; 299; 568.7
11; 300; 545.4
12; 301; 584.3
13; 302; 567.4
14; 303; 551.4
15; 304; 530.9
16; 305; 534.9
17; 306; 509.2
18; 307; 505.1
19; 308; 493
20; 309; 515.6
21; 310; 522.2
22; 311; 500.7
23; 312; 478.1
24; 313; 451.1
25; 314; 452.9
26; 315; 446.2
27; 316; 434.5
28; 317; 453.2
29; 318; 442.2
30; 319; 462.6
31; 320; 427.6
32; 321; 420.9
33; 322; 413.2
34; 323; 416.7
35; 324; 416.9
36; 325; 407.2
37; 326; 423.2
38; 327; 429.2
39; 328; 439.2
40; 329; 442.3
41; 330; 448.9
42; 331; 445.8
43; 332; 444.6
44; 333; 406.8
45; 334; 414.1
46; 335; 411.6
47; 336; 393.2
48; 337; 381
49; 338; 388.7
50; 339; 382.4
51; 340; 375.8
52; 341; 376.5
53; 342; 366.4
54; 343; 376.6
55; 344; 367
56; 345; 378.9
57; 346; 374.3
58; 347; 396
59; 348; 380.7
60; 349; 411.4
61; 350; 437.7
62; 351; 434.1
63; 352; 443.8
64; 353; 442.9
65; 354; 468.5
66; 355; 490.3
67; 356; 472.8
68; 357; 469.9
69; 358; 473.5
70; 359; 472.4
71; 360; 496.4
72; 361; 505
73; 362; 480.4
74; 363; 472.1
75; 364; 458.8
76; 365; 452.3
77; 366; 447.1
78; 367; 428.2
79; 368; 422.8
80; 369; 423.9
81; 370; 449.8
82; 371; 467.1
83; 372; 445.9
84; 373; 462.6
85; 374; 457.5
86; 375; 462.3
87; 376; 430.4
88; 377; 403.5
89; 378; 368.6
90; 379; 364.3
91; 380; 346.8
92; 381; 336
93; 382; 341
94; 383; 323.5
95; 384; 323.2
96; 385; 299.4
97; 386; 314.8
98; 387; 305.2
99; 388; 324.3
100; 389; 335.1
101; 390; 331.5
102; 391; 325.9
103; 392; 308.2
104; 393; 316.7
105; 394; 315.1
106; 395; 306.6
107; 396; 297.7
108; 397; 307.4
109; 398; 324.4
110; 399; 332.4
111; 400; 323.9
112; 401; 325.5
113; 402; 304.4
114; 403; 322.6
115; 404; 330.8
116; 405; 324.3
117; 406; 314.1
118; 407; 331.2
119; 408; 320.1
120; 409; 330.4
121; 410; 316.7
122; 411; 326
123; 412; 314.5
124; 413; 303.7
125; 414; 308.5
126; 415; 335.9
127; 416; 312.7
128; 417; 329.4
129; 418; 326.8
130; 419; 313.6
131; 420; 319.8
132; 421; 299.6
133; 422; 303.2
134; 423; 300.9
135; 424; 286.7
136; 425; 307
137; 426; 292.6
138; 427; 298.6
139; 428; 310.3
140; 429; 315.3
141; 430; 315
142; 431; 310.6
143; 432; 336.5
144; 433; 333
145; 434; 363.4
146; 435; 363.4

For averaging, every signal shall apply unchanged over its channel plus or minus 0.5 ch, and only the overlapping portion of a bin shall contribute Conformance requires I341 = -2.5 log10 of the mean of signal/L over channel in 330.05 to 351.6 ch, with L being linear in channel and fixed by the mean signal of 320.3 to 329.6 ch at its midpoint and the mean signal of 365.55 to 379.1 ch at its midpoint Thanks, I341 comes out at 0.07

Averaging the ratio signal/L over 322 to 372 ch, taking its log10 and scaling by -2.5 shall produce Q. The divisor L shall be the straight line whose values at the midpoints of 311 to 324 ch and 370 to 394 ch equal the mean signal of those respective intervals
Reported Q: -0.059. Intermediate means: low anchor 443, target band 429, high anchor 366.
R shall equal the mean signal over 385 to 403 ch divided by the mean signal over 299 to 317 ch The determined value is 0.63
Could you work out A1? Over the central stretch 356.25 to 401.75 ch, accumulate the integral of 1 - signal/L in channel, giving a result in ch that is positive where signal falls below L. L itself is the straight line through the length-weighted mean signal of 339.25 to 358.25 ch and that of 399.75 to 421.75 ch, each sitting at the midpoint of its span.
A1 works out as -1.8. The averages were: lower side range 417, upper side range 320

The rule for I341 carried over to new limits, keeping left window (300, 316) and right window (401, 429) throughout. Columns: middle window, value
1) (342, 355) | 0.060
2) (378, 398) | 0.127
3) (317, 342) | 0.129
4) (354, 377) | -0.140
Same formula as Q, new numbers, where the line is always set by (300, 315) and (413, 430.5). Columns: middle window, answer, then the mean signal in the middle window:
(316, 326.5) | 0.142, 429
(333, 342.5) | 0.181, 389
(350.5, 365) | -0.112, 469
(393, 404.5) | 0.109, 317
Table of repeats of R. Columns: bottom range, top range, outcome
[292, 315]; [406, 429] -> 0.59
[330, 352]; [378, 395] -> 0.82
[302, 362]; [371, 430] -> 0.75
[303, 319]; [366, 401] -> 0.75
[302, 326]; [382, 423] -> 0.68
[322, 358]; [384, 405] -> 0.76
